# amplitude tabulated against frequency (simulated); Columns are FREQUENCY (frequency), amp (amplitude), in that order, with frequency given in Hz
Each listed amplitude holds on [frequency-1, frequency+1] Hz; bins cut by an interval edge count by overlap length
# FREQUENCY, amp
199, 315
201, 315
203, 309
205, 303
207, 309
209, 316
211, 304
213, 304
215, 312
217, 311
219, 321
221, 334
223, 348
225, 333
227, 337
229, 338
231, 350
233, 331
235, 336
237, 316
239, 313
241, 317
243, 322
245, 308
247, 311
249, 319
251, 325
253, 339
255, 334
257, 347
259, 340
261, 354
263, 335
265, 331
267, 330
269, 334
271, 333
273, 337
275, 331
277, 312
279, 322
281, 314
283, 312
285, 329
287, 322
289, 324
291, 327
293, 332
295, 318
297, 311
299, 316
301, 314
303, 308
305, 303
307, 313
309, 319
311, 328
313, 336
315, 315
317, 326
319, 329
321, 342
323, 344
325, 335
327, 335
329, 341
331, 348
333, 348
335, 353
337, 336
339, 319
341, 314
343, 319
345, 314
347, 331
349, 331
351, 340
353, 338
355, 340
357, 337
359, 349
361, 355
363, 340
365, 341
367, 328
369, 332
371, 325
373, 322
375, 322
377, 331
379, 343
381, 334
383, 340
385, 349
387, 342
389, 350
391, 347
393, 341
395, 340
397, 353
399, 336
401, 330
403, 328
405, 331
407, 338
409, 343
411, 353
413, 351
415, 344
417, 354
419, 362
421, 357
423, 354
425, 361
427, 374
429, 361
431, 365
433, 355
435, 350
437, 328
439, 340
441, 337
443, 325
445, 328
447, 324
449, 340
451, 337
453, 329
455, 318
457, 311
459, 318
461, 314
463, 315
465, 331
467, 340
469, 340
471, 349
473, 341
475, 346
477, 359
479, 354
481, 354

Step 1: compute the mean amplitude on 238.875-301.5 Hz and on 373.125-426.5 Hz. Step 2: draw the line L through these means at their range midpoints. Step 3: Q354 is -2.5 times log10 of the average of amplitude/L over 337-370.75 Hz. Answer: 0.01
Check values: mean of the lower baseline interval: 326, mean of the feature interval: 333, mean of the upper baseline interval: 344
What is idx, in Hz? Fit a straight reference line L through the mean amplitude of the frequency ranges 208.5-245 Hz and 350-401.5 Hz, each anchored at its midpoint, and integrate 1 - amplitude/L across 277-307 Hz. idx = 1.2 Hz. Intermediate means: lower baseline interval 324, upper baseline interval 339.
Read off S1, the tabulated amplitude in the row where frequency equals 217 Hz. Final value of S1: 311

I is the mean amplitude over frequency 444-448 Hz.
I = 326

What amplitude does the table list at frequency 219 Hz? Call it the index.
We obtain 321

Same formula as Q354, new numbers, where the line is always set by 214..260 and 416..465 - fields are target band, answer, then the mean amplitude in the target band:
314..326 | 0.00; 332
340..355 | 0.02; 328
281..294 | 0.02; 324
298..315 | 0.05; 317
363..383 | 0.01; 332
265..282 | 0.01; 327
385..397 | -0.03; 345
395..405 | 0.00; 336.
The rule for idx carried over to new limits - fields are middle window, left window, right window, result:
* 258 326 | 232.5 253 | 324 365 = 0.48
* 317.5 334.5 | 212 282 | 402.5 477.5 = -0.36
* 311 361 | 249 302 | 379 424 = 0.18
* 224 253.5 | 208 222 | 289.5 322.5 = -0.91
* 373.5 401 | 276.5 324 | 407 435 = 0.49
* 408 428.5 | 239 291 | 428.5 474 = -1.38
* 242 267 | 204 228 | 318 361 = -0.45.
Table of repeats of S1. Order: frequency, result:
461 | 314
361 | 355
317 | 326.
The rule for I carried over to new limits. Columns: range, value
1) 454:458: 314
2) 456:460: 314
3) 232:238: 328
